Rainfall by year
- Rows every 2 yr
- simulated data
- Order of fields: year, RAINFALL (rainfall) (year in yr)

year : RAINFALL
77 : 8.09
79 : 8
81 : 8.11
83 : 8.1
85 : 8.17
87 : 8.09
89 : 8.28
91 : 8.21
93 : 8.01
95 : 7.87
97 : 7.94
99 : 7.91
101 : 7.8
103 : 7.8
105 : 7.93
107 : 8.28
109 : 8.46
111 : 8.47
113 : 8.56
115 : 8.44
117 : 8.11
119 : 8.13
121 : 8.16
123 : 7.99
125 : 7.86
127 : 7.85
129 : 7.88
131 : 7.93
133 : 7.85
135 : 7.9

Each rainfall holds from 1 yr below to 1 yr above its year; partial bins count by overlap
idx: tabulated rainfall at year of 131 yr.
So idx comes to 7.93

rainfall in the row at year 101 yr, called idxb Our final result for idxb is 7.8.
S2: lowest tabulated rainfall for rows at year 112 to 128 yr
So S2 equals 7.85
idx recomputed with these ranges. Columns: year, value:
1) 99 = 7.91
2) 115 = 8.44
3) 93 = 8.01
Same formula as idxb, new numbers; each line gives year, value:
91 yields 8.21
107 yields 8.28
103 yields 7.8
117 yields 8.11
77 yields 8.09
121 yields 8.16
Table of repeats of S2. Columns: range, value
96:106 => 7.8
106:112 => 8.28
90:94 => 8.01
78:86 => 8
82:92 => 8.09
